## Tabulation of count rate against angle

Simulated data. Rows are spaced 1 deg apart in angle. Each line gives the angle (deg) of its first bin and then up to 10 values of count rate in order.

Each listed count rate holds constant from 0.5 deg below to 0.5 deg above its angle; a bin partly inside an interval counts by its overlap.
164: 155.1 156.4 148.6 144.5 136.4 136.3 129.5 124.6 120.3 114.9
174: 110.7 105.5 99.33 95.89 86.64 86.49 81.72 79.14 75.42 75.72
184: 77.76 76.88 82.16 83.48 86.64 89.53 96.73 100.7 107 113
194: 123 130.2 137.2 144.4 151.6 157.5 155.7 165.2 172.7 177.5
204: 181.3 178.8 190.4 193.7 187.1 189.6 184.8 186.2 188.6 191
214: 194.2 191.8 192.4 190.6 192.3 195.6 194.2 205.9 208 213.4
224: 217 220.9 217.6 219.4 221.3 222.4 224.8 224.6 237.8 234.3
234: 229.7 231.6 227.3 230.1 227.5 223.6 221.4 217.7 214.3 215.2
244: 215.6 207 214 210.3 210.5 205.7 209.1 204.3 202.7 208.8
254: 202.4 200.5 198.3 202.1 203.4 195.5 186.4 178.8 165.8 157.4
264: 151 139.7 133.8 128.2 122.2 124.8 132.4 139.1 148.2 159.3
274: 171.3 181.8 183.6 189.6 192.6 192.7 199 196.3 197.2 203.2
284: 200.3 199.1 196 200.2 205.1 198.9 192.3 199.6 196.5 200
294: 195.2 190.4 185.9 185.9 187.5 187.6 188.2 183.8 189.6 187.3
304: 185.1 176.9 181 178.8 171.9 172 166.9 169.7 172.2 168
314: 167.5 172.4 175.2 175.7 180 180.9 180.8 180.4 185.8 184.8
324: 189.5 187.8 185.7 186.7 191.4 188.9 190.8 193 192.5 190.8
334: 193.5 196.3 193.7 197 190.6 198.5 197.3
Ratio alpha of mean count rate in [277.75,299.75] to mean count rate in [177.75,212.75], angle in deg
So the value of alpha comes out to 1.5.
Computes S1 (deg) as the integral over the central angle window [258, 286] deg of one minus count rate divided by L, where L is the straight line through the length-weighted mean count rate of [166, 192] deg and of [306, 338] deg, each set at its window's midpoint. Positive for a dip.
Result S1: -2.9 deg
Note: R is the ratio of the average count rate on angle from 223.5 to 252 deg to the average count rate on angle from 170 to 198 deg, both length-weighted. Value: 2.16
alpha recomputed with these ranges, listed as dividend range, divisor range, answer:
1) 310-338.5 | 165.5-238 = 1.16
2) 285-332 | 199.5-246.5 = 0.90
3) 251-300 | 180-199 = 1.77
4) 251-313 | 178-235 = 1.11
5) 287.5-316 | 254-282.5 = 1.08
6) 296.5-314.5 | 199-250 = 0.87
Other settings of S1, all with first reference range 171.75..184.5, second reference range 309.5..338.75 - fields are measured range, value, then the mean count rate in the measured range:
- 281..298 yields -3.6 deg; 196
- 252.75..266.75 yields -3.5 deg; 179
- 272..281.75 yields -1.8 deg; 184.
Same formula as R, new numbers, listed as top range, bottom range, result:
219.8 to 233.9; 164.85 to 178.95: 1.83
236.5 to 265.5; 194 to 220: 1.14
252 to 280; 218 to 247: 0.78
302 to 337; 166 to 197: 1.74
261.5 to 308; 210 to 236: 0.85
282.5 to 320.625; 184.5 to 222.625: 1.18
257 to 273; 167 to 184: 1.49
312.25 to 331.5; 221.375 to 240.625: 0.81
